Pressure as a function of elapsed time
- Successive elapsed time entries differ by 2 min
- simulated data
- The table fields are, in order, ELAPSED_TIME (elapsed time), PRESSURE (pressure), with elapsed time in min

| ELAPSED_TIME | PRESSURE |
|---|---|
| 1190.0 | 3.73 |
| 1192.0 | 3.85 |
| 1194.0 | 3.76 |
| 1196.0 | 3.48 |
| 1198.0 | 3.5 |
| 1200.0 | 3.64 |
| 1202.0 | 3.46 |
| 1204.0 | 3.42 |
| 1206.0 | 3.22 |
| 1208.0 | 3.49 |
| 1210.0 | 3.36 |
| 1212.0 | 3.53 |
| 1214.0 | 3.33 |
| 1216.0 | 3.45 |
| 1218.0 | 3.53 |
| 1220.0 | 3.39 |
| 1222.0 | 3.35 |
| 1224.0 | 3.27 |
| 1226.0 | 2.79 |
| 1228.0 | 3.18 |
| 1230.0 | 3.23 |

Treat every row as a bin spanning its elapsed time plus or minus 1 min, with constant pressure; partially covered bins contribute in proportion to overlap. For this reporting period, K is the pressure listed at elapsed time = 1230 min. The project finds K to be 3.23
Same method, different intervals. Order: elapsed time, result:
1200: 3.64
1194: 3.76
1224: 3.27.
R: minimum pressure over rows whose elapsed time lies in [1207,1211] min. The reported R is 3.36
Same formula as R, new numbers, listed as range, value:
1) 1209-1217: 3.33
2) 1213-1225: 3.27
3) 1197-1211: 3.22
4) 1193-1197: 3.48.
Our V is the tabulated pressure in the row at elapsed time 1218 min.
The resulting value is 3.53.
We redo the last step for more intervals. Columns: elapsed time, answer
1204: 3.42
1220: 3.39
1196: 3.48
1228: 3.18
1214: 3.33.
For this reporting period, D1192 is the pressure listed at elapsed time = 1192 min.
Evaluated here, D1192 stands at 3.85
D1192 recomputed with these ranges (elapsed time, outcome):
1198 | 3.5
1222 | 3.35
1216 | 3.45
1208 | 3.49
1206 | 3.22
